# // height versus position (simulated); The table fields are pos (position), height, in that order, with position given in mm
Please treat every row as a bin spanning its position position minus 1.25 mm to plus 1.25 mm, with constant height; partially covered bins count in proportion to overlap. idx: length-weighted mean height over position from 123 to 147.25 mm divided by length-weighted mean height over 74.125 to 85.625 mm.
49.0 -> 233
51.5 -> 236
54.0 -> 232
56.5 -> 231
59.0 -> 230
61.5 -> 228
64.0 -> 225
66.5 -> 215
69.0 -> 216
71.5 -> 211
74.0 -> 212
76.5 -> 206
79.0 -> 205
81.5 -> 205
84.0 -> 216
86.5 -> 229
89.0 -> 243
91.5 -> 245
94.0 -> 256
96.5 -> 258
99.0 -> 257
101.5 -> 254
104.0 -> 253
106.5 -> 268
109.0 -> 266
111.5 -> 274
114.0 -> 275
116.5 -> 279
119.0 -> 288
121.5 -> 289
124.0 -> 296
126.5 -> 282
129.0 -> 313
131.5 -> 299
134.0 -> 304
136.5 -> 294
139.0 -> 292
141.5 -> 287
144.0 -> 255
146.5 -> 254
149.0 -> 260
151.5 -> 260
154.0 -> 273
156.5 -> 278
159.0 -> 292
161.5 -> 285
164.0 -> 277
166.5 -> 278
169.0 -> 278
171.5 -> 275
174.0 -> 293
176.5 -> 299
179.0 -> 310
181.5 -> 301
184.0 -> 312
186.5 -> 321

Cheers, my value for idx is 1.38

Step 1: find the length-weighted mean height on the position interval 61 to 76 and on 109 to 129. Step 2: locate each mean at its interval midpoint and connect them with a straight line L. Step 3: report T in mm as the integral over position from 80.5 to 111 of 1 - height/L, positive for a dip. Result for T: 0.8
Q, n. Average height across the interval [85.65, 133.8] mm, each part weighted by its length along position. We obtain 271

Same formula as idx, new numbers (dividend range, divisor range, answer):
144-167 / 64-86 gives 1.28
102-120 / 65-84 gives 1.29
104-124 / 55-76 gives 1.25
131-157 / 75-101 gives 1.19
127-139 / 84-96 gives 1.24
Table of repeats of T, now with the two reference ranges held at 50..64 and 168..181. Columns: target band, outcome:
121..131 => -1.09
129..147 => -0.93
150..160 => 0.24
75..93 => 1.72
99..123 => -1.14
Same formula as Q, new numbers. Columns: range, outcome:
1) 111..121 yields 280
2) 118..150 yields 286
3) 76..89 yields 216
